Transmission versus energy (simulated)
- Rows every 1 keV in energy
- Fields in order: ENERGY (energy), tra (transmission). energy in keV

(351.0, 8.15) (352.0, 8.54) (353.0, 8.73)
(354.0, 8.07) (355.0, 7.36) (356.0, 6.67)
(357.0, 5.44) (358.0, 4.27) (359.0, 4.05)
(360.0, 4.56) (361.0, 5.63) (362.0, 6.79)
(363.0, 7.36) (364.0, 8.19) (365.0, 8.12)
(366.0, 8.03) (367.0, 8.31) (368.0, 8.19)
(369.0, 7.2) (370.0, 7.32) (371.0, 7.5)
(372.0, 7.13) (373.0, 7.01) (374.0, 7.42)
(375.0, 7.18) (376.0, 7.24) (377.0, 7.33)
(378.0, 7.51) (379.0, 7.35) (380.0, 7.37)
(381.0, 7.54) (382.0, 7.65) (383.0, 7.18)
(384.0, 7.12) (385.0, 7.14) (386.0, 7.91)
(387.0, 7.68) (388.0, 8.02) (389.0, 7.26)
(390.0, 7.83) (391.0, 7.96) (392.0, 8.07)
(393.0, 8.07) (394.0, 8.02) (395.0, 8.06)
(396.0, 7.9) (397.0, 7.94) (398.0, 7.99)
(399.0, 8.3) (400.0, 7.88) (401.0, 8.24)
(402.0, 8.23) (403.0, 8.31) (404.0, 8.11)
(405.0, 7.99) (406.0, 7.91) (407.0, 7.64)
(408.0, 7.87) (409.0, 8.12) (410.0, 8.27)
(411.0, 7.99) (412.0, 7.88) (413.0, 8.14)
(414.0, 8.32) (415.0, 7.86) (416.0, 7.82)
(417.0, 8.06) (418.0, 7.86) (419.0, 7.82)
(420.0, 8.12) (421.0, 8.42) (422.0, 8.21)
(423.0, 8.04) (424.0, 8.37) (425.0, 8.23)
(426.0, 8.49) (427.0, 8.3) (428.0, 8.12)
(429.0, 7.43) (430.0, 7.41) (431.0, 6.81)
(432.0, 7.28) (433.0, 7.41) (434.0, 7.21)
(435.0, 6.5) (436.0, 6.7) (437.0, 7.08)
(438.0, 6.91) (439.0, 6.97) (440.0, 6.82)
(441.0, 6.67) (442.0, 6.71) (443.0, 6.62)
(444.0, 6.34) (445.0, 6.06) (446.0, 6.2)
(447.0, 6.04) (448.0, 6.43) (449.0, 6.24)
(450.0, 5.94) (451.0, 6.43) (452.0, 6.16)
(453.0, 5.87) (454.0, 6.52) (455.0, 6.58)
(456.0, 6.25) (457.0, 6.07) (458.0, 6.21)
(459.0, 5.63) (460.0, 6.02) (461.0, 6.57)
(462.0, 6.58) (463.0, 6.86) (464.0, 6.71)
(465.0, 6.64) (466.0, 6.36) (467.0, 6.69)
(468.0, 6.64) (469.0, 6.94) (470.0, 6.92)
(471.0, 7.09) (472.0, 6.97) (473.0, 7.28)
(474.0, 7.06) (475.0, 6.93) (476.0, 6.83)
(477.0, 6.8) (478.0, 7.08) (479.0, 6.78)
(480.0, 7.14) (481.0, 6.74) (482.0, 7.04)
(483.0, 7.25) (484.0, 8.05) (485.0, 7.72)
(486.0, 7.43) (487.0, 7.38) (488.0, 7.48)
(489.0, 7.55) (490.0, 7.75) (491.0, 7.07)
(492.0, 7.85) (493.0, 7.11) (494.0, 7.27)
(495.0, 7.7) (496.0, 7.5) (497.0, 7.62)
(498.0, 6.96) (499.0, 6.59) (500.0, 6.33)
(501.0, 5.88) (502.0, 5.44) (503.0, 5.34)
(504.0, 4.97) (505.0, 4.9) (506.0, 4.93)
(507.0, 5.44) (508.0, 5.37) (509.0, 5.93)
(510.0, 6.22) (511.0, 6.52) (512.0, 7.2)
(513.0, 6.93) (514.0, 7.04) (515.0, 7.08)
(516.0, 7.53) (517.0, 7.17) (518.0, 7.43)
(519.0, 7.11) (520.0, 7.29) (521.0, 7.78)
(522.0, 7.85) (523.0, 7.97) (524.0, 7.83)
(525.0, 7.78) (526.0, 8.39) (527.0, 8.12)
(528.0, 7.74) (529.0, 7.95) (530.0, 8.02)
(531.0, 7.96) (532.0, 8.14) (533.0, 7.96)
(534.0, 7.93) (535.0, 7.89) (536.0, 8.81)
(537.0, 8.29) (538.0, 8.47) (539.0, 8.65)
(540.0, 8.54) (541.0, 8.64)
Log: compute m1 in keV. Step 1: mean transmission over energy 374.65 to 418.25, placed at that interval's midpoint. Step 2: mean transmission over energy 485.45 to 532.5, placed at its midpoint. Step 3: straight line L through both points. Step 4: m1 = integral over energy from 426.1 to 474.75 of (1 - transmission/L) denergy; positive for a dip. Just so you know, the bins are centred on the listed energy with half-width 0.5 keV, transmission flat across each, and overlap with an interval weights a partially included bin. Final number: 4.8 keV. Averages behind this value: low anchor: 7.82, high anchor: 7.04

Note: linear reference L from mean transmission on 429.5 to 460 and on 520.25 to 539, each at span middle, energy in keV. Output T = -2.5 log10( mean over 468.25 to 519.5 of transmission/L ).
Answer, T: 0.085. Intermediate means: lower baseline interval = 6.53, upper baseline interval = 8.05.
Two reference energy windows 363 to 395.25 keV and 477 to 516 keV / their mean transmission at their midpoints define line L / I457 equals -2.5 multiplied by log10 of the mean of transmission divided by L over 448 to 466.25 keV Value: 0.12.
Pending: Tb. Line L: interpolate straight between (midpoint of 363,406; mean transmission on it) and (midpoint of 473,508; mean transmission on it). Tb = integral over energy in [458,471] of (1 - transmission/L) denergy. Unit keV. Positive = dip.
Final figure 0.9 keV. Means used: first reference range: 7.73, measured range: 6.55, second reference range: 6.81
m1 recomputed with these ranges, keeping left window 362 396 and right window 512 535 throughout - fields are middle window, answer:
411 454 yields 2.17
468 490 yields 1.40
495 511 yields 3.41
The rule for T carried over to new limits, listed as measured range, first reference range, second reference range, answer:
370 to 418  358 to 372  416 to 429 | -0.034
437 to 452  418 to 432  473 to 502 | 0.190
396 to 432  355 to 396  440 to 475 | -0.164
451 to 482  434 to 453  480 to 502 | 0.034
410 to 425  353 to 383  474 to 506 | -0.157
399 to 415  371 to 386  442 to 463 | -0.166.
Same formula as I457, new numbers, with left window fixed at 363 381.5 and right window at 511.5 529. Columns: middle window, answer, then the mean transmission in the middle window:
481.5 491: 0.009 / 7.49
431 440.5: 0.086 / 6.98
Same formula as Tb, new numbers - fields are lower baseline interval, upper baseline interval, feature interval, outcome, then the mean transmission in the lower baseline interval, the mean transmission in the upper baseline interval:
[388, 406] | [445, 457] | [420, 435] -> -1.70 keV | 8.01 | 6.23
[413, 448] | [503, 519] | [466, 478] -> -0.14 keV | 7.39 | 6.31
